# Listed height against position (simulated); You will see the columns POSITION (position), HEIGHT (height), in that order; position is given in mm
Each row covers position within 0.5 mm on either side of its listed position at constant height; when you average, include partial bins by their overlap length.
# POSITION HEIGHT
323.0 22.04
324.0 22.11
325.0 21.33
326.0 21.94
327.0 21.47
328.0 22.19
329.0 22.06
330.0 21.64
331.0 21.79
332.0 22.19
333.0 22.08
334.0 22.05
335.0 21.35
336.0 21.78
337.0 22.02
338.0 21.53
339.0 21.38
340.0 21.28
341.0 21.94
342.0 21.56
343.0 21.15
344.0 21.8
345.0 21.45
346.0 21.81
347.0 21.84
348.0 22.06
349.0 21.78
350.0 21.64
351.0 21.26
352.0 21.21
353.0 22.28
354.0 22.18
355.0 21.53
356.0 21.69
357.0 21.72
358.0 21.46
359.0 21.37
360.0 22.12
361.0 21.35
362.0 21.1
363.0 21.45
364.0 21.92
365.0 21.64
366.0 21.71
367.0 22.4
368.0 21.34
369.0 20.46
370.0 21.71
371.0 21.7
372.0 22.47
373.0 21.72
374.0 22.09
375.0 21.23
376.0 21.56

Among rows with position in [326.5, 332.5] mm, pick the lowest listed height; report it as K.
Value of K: 21.47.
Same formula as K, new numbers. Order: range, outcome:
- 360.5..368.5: 21.1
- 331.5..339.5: 21.35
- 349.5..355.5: 21.21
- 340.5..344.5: 21.15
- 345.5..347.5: 21.81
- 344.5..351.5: 21.26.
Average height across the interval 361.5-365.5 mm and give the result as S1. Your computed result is 21.5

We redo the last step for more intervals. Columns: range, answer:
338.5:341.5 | 21.5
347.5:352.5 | 21.6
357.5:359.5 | 21.4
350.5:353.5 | 21.6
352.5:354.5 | 22.2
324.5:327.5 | 21.6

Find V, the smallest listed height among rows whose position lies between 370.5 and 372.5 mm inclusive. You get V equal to 21.7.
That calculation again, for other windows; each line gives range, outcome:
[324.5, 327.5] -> 21.33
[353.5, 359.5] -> 21.37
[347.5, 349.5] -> 21.78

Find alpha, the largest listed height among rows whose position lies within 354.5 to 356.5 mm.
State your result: 21.69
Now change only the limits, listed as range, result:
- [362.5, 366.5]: 21.92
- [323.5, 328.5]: 22.19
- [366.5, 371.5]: 22.4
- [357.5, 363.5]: 22.12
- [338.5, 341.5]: 21.94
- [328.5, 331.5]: 22.06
